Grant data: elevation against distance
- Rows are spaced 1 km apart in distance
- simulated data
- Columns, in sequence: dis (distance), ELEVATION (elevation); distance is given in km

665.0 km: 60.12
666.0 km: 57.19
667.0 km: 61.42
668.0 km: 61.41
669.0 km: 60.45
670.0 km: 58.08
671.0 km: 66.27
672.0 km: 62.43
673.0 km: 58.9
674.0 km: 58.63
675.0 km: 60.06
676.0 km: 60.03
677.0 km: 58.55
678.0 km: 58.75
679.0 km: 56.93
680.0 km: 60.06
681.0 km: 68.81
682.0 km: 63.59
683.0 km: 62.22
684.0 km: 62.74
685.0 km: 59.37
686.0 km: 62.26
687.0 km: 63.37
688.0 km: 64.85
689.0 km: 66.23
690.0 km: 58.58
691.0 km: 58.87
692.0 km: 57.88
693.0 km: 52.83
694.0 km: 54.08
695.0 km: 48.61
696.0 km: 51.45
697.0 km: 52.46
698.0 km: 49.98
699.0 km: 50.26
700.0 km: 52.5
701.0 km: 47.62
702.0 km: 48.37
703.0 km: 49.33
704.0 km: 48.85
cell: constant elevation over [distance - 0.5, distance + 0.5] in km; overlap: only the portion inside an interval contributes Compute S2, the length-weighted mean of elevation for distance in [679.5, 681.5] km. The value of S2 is 64.4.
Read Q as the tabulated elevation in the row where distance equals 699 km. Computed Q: 50.26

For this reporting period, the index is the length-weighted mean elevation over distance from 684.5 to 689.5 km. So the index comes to 63.2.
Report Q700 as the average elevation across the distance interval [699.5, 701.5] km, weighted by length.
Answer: 50.1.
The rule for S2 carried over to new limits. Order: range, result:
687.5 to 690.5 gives 63.2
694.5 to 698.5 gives 50.6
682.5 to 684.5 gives 62.5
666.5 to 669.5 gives 61.1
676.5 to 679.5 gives 58.1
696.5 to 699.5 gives 50.9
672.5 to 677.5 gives 59.2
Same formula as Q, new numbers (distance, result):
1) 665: 60.12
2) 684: 62.74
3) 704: 48.85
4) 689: 66.23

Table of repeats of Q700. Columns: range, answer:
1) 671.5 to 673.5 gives 60.7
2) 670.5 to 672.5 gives 64.3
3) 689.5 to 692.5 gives 58.4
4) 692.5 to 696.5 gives 51.7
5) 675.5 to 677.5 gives 59.3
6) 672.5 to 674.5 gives 58.8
